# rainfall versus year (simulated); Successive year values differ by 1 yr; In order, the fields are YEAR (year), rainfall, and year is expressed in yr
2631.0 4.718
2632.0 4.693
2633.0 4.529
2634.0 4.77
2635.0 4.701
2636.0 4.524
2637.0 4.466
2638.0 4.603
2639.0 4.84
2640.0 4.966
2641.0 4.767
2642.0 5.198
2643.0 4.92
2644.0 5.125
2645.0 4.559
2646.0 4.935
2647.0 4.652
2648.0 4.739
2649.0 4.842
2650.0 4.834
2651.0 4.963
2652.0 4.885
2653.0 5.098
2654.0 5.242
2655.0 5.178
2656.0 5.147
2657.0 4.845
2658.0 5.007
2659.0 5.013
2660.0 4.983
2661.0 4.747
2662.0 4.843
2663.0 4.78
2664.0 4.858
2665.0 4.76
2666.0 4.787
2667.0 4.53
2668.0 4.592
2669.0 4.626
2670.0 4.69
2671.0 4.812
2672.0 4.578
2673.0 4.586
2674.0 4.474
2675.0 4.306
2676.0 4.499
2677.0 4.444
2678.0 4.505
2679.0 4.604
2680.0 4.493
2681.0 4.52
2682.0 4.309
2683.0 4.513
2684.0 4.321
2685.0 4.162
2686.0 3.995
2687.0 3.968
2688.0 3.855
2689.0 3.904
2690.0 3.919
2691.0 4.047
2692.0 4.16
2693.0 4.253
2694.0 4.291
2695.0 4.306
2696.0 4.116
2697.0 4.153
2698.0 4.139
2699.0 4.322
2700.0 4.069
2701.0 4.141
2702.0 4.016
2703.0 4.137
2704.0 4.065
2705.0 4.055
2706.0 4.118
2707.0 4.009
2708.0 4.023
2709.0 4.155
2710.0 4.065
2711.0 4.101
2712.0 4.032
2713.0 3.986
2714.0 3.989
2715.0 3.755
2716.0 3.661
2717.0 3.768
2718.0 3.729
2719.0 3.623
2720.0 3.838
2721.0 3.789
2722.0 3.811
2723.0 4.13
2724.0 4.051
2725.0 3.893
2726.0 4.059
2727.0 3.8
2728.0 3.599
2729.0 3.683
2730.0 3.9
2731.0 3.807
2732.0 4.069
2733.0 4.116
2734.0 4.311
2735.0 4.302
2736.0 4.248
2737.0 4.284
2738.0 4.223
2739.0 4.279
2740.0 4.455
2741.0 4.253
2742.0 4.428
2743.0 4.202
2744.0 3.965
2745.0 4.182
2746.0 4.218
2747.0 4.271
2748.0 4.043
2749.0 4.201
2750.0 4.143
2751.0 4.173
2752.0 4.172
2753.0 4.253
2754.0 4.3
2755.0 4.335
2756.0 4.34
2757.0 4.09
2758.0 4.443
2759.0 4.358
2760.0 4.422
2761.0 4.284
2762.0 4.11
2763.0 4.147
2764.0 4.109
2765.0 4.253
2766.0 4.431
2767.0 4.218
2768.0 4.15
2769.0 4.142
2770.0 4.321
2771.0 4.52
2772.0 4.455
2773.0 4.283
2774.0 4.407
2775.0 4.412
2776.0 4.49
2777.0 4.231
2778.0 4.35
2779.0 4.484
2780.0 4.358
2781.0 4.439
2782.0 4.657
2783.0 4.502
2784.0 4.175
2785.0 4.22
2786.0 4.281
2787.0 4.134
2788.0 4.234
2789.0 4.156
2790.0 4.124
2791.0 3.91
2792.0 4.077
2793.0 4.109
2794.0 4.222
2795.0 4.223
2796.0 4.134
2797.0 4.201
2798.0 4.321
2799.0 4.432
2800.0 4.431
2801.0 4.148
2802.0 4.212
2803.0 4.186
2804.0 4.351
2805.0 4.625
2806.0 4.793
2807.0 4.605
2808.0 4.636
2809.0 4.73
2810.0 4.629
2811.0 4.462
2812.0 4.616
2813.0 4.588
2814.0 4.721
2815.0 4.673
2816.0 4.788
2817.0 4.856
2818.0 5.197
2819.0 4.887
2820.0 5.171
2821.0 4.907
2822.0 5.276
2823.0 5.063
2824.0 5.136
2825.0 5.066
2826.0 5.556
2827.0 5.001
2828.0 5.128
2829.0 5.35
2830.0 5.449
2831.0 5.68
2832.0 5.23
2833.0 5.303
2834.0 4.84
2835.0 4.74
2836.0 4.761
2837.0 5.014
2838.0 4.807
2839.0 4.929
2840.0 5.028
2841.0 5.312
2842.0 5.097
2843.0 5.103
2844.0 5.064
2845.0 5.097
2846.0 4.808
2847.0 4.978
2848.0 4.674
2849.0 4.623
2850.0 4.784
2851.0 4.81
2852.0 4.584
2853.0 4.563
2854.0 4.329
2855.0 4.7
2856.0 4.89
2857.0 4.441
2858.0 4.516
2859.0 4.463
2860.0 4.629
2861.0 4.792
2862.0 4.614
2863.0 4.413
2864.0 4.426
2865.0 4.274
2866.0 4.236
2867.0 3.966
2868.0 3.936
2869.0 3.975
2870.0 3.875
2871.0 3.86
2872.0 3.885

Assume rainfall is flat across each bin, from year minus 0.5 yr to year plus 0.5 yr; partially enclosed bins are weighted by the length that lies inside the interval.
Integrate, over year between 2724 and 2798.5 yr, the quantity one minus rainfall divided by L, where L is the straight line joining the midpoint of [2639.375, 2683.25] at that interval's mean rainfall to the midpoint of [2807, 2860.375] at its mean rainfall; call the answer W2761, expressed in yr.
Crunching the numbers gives 9.6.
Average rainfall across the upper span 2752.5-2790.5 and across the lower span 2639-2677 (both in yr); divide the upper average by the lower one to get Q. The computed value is 0.9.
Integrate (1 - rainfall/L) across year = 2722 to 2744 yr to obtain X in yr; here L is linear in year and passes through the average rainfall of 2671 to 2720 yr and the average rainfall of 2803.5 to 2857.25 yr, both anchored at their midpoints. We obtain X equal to 1.4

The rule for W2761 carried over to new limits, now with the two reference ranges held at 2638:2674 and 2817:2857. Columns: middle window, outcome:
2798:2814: 1.51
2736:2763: 3.70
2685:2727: 7.52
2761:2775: 1.86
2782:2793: 1.67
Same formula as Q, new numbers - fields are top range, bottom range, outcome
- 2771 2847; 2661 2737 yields 1.11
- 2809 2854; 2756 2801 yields 1.16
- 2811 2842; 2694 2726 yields 1.25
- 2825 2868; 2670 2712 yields 1.14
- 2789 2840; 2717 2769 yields 1.15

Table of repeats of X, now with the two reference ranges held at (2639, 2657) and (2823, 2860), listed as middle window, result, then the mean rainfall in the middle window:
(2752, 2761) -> 1.1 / 4.31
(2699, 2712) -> 2.2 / 4.09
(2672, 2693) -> 2.8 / 4.29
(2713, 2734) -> 4.6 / 3.87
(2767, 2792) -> 3.2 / 4.3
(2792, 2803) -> 1.6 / 4.23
